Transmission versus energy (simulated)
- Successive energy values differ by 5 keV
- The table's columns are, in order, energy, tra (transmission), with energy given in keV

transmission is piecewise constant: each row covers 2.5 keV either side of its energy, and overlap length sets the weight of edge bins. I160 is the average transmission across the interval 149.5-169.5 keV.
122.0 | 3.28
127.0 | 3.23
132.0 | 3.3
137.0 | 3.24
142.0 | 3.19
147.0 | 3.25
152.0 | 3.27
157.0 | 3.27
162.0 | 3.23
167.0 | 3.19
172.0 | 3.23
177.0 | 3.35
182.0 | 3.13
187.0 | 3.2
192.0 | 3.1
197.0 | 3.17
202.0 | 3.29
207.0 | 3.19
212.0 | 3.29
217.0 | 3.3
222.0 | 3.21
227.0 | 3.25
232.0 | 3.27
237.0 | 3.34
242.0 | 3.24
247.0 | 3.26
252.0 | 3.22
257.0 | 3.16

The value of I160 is 3.24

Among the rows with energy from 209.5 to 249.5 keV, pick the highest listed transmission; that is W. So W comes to 3.34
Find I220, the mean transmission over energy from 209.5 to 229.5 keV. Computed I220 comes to 3.26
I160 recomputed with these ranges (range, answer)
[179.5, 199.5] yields 3.15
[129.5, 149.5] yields 3.25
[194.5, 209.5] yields 3.22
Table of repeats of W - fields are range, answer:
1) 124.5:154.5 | 3.3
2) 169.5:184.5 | 3.35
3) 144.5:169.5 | 3.27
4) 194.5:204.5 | 3.29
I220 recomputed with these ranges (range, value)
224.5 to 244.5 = 3.27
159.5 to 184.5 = 3.23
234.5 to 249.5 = 3.28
